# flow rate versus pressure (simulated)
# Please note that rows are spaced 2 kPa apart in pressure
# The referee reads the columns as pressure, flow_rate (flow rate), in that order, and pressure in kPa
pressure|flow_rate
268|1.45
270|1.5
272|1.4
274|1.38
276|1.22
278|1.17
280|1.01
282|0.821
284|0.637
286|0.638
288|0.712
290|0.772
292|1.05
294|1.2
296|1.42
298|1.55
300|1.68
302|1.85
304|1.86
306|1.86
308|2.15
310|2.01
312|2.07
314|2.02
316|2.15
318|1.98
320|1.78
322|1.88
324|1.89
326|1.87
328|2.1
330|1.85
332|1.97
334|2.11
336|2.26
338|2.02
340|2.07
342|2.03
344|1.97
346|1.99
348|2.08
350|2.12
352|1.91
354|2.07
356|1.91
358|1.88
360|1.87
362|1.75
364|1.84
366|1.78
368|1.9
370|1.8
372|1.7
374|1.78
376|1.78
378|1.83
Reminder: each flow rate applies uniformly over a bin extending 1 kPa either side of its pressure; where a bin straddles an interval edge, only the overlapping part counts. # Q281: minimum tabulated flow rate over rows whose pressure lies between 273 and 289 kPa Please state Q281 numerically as 0.637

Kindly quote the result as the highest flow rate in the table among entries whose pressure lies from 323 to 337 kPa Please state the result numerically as 2.26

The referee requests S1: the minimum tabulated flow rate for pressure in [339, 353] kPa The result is 1.91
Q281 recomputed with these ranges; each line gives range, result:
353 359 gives 1.88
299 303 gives 1.68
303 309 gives 1.86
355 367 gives 1.75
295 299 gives 1.42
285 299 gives 0.638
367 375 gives 1.7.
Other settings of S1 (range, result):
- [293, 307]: 1.2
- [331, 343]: 1.97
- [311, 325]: 1.78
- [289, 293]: 0.772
